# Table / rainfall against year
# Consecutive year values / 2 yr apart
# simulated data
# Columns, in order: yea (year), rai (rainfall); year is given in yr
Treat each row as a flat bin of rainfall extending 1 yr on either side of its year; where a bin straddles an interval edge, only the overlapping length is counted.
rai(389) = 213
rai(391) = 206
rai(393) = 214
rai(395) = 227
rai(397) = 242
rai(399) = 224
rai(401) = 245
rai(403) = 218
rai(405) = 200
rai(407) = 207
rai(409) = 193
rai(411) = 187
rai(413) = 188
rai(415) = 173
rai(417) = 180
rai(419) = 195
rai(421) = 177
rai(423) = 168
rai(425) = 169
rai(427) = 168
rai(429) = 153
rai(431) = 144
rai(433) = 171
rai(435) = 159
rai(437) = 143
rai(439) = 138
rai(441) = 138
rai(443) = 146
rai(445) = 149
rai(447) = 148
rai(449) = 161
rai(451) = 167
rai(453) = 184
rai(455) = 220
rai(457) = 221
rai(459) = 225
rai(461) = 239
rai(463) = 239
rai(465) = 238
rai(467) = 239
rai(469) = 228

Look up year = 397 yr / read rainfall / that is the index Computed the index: 242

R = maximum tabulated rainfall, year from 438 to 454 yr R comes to 184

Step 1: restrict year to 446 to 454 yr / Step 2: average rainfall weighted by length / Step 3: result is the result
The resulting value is 165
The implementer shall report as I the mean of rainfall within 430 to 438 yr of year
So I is 154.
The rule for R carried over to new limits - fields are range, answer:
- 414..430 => 195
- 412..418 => 188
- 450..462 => 239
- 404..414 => 207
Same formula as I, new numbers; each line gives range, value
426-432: 155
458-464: 234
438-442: 138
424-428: 168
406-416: 190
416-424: 180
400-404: 232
